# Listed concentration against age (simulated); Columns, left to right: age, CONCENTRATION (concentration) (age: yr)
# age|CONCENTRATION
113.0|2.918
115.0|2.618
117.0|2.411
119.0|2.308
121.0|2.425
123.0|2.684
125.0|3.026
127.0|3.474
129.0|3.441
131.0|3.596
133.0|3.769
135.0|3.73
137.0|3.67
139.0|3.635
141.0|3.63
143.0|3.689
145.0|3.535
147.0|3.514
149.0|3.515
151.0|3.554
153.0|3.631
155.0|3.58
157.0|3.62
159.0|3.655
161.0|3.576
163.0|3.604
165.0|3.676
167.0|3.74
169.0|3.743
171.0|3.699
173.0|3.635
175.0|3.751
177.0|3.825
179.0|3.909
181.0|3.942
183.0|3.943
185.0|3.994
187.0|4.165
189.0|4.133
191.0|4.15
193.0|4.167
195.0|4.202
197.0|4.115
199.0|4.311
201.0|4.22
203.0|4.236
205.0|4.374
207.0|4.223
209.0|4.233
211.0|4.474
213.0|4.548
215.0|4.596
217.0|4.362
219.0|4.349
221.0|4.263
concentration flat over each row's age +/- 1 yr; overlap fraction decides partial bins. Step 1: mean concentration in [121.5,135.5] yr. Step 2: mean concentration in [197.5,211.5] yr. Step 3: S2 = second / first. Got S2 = 1.3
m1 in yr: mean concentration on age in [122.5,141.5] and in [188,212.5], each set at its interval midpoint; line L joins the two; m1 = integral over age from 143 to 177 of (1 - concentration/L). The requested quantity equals 1.4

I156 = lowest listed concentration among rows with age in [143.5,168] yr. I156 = 3.514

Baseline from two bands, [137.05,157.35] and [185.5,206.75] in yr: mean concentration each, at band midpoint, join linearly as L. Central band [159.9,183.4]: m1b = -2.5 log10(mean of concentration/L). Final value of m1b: 0.04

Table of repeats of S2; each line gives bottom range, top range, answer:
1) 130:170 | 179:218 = 1.16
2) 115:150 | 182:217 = 1.29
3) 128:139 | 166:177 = 1.02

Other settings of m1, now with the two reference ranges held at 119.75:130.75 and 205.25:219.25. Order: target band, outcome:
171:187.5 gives 0.0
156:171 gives -0.1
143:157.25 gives -0.6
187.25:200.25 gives -0.2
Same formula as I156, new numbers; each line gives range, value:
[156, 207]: 3.576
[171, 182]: 3.635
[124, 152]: 3.026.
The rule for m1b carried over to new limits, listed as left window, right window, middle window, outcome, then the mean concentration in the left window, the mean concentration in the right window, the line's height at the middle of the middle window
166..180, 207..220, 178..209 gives -0.014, 3.76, 4.41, 4.09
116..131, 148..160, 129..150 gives -0.119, 2.88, 3.59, 3.25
